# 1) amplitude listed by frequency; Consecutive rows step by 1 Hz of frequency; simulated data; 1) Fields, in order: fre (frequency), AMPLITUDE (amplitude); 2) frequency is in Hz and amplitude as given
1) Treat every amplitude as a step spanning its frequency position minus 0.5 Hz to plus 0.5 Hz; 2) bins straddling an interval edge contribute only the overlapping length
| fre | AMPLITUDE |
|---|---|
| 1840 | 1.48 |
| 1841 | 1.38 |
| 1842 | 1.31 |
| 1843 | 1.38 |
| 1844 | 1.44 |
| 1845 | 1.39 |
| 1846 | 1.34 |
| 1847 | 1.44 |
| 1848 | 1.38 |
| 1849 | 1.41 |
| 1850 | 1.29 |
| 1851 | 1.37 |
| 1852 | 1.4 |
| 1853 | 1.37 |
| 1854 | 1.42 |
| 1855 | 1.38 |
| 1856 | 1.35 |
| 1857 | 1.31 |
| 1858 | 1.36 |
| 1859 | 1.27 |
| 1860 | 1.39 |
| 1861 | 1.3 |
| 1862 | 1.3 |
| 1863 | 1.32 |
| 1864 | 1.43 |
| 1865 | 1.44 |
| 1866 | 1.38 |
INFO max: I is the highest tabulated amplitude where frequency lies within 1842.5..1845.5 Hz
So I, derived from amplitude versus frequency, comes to 1.44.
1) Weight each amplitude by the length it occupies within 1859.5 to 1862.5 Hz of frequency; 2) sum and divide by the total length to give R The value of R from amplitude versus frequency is 1.33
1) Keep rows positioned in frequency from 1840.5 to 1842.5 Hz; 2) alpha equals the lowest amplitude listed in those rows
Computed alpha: 1.31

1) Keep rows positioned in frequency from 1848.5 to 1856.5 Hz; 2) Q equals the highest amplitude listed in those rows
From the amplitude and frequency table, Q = 1.42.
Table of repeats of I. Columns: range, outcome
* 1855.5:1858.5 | 1.36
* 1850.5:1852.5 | 1.4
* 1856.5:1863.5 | 1.39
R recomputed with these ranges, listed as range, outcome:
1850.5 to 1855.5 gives 1.39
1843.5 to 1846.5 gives 1.39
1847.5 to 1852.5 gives 1.37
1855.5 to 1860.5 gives 1.34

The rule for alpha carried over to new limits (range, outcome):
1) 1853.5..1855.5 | 1.38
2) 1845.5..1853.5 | 1.29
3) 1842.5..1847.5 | 1.34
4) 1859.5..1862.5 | 1.3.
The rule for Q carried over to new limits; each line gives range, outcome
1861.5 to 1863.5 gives 1.32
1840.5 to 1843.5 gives 1.38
